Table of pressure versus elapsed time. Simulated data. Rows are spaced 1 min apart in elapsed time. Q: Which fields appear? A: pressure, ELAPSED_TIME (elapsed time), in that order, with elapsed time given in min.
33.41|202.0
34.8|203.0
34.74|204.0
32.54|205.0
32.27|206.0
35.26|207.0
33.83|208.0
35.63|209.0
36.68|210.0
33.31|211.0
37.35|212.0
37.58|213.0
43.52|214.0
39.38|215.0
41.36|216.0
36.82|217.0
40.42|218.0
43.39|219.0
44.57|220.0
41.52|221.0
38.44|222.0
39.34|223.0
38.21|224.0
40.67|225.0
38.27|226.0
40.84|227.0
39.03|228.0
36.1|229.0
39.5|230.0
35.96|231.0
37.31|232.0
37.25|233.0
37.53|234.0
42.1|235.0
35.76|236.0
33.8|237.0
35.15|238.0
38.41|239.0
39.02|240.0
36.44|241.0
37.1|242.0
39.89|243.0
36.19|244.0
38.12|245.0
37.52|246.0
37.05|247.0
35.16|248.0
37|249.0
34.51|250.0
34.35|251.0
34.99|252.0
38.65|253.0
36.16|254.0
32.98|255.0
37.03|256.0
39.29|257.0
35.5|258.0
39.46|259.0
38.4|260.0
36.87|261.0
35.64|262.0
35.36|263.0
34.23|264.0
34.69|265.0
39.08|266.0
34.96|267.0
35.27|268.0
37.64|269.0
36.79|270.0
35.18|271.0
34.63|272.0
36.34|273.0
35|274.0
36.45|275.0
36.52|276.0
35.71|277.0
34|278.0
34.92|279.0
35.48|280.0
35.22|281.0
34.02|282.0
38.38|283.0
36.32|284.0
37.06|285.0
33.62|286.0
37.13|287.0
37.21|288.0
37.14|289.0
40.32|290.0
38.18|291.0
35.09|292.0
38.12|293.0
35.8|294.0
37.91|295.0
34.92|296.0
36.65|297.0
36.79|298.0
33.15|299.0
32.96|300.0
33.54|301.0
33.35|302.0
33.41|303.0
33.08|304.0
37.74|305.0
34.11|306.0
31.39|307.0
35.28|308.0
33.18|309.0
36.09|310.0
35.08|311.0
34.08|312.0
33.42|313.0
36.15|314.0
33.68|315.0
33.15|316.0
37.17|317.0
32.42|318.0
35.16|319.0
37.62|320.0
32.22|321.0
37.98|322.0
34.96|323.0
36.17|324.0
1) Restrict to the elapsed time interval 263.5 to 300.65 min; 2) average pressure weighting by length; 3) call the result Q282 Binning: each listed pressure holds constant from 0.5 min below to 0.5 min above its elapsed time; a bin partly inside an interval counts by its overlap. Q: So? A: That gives 36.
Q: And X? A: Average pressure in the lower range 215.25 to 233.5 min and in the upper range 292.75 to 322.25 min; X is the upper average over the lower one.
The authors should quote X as 0.9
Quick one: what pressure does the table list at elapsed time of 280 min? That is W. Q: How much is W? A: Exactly 35.48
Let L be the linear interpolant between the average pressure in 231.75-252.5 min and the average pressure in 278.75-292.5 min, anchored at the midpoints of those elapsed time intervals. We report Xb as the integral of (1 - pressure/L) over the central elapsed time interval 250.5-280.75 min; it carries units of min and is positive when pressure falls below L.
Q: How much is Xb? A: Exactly 0.5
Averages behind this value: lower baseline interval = 36.9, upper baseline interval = 36.5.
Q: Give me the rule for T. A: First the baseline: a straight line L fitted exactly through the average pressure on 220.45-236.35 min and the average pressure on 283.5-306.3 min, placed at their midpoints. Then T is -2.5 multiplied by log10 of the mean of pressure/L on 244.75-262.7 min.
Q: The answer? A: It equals 0.03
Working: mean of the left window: 38.7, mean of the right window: 35.8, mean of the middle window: 36.6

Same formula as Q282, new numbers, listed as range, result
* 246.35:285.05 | 36.1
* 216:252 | 38.1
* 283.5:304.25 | 35.8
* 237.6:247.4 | 37.5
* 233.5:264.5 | 36.8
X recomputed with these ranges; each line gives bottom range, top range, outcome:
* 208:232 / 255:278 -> 0.93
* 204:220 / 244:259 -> 0.97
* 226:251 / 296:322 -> 0.92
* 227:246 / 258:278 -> 0.96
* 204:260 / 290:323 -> 0.93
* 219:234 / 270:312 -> 0.91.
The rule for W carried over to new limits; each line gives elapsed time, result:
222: 38.44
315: 33.68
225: 40.67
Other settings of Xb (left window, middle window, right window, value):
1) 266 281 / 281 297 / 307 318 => -0.7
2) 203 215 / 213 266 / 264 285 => -3.0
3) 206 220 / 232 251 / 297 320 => 0.0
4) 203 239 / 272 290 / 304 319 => -0.2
